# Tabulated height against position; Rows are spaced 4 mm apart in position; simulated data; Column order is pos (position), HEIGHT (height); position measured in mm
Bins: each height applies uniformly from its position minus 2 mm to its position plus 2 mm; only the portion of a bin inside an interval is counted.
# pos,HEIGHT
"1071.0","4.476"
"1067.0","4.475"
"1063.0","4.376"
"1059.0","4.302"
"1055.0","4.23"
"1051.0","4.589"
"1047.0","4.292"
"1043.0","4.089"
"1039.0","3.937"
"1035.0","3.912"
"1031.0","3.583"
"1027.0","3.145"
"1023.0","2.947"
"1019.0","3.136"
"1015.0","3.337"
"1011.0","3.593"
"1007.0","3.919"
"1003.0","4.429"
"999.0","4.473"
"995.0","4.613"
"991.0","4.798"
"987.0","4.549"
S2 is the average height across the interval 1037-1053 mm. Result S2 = 4.23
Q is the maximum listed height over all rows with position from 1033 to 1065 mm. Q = 4.589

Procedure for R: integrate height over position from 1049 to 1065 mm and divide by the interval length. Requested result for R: 4.37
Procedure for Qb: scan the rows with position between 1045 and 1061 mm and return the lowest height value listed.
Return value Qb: 4.23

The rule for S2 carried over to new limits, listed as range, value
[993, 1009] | 4.36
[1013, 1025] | 3.14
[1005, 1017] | 3.62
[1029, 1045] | 3.88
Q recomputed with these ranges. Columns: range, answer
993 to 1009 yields 4.613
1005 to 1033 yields 3.919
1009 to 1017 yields 3.593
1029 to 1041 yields 3.937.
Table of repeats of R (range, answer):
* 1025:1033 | 3.36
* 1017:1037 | 3.34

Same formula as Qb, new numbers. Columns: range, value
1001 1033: 2.947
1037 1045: 3.937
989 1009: 3.919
